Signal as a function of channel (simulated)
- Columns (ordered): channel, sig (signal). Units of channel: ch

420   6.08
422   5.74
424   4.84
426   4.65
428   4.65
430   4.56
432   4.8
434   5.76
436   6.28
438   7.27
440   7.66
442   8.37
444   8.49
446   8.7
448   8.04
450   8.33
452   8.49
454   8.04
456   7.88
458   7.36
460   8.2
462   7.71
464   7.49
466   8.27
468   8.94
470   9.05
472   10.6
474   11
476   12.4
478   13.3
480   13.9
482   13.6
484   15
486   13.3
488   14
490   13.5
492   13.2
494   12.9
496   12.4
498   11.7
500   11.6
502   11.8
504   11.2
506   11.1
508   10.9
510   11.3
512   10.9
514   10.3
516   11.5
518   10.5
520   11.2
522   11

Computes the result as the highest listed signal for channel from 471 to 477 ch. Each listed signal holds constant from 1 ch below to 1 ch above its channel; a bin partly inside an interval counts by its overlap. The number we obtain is 12.4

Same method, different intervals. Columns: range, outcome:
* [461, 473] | 10.6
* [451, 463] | 8.49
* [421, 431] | 5.74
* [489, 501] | 13.5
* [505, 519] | 11.5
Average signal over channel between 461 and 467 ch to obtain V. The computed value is 7.82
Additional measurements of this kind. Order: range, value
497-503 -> 11.7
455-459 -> 7.62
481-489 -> 14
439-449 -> 8.25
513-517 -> 10.9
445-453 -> 8.39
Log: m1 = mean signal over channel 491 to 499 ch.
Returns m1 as 12.6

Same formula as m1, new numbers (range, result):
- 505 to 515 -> 10.9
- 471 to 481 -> 12.2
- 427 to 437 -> 5.21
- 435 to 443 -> 7.4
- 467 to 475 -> 9.9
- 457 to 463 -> 7.76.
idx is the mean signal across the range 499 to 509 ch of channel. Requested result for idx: 11.3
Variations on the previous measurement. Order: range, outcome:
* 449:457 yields 8.19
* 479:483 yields 13.8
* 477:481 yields 13.6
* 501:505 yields 11.5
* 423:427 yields 4.75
